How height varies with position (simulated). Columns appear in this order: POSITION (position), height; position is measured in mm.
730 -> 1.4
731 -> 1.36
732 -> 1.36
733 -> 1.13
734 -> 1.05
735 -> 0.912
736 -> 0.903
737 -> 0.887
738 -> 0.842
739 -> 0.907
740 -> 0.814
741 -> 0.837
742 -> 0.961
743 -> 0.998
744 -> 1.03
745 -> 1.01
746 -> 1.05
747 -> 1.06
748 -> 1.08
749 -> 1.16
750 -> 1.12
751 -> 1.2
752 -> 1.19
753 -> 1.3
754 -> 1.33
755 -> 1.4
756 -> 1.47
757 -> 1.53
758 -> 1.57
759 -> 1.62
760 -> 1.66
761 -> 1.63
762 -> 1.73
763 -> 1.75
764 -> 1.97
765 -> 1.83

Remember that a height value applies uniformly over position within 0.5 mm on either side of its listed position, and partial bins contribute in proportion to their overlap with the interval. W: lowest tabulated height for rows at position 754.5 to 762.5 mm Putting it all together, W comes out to 1.4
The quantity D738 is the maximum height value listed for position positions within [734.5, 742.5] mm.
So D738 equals 0.961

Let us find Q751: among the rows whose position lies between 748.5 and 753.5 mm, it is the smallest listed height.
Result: 1.12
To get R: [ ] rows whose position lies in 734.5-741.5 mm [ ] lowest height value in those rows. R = 0.814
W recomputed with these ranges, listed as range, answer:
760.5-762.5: 1.63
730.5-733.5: 1.13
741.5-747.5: 0.961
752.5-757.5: 1.3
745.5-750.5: 1.05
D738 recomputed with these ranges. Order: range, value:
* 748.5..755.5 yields 1.4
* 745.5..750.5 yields 1.16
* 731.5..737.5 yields 1.36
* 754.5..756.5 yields 1.47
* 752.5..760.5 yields 1.66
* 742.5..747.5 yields 1.06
